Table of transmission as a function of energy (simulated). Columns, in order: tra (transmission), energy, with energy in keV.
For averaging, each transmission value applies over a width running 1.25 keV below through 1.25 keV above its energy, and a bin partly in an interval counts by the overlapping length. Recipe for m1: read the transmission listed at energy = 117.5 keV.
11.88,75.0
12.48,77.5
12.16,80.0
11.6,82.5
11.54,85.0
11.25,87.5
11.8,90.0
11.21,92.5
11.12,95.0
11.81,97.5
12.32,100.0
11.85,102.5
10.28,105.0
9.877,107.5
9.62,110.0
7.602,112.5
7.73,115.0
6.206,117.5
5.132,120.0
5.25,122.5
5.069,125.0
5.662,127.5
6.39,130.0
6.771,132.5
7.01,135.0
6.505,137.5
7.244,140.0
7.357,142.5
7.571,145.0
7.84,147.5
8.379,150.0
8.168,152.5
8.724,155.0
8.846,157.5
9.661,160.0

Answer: 6.206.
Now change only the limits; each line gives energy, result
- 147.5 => 7.84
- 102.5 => 11.85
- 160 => 9.661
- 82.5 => 11.6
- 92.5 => 11.21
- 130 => 6.39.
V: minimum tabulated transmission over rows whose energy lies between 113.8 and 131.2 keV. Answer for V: 5.069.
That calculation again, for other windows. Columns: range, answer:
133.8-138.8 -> 6.505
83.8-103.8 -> 11.12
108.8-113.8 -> 7.602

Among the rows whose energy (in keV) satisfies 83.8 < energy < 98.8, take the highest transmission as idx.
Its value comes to 11.81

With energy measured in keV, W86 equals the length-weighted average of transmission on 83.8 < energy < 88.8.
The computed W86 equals 11.4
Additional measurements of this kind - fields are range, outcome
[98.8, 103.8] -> 12.1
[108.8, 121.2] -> 7.26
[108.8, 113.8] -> 8.59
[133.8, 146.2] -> 7.14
